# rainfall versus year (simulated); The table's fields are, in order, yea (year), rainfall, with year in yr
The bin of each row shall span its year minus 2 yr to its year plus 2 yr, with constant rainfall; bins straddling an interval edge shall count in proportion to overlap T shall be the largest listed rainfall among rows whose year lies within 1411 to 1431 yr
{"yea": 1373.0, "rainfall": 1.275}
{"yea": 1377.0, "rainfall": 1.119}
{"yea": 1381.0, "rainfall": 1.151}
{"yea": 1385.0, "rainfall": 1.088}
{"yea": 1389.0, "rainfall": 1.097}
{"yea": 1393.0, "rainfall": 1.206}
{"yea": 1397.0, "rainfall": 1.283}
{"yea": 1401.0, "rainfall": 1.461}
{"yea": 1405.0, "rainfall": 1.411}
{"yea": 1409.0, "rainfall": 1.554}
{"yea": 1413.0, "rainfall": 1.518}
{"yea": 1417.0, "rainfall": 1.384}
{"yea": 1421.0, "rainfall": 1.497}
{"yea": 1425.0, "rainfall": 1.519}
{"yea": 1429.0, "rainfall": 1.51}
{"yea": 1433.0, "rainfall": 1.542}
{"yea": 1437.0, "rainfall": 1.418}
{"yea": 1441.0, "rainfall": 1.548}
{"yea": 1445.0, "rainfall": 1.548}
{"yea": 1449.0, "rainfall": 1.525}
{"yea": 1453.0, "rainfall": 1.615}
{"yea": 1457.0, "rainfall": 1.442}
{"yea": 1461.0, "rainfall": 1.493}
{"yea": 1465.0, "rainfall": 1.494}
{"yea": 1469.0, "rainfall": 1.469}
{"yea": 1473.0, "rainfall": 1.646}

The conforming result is 1.519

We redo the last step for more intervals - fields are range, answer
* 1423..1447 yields 1.548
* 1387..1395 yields 1.206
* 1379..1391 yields 1.151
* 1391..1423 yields 1.554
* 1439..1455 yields 1.615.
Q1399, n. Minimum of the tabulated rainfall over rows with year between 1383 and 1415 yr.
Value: 1.088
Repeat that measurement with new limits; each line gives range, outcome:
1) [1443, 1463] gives 1.442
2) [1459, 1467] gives 1.493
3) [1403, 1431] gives 1.384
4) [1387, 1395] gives 1.097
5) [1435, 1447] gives 1.418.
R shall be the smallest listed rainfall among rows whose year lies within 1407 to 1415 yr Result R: 1.518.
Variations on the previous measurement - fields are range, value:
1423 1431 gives 1.51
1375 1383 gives 1.119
